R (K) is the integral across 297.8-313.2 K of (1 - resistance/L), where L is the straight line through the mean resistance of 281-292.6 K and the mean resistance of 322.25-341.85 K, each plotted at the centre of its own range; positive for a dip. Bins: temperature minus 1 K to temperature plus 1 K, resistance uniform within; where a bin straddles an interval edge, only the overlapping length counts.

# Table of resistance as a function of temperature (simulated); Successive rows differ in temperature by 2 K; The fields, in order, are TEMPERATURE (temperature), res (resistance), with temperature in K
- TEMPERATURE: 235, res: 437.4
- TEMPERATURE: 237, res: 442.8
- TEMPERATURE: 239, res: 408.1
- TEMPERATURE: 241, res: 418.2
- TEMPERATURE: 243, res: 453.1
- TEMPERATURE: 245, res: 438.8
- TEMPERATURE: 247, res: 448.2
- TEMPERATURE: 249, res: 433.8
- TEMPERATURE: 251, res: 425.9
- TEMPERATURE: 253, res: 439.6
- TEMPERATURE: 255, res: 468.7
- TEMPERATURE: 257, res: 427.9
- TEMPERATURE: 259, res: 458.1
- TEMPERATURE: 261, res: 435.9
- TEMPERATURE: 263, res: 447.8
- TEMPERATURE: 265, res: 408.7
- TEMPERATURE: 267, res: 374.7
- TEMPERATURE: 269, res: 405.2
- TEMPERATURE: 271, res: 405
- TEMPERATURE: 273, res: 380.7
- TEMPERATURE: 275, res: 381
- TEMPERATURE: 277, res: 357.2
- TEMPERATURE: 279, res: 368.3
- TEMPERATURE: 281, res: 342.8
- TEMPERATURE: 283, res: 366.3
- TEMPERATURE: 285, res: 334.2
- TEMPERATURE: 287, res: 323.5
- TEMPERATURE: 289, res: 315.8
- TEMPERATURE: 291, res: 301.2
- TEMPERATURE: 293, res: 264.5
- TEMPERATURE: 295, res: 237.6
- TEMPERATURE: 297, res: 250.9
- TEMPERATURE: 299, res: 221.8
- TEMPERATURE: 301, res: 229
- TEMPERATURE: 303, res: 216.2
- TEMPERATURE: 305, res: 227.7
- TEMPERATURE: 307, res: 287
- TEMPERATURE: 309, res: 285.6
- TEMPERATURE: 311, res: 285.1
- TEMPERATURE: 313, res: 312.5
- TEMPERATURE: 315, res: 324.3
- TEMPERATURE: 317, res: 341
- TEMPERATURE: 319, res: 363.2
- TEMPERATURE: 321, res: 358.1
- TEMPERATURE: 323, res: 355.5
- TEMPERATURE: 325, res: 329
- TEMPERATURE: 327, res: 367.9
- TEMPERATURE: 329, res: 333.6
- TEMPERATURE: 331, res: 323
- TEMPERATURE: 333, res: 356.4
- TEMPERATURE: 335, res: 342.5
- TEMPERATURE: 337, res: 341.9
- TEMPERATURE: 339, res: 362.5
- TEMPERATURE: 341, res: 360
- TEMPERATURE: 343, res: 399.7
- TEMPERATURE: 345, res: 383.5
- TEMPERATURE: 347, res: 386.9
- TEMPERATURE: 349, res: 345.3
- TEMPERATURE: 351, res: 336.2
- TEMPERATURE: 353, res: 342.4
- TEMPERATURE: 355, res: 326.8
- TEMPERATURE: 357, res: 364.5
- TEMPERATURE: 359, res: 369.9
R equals 3.67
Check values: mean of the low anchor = 326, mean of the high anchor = 347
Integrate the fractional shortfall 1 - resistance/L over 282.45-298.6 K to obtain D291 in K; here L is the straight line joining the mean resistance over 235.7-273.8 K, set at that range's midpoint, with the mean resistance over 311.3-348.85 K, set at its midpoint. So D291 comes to 4.0 K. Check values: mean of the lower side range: 428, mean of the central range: 295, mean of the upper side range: 351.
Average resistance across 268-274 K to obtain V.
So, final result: 397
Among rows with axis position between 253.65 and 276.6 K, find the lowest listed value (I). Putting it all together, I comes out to 374.7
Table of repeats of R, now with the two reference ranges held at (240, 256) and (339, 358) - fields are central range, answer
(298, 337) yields 7.59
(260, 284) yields 1.85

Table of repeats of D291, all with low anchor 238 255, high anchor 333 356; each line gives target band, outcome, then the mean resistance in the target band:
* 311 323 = 1.3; 337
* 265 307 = 9.2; 317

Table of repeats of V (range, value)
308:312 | 285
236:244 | 431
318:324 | 359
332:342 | 353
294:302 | 235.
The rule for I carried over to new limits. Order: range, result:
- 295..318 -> 216.2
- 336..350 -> 341.9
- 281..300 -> 221.8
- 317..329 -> 329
